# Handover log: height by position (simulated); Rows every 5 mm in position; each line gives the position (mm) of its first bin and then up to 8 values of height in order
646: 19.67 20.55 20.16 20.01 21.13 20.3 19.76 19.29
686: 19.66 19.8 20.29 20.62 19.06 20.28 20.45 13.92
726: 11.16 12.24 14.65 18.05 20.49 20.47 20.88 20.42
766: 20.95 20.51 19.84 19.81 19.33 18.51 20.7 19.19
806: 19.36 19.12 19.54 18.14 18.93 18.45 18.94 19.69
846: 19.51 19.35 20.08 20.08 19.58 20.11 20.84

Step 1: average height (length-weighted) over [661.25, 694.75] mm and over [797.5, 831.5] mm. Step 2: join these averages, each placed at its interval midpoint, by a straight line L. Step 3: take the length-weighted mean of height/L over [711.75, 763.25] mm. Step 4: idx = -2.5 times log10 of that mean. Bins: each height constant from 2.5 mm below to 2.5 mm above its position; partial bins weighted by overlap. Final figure 0.13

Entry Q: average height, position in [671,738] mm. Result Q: 17.9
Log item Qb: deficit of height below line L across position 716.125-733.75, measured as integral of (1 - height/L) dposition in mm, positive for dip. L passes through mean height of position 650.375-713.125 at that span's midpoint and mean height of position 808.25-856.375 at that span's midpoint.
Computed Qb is 5.6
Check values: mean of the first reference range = 20.1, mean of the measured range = 13.6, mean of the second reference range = 19.1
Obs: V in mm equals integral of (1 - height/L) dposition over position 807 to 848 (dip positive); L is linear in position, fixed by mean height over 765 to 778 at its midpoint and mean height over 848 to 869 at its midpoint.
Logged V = 1.95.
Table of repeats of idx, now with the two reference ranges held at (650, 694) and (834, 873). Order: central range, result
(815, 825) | 0.056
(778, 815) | 0.019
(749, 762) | -0.039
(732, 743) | 0.258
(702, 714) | 0.009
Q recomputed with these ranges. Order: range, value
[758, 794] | 19.9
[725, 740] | 13.4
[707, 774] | 18.1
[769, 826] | 19.4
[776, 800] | 19.6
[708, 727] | 16.9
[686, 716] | 20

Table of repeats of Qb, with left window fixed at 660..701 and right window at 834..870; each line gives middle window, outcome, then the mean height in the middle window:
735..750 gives 1.20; 18.3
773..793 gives 0.39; 19.4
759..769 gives -0.42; 20.7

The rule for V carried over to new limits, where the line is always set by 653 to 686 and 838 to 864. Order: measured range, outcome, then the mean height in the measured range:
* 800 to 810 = 0.3 mm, 19.3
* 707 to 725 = 2.1 mm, 17.7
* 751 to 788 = -0.7 mm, 20.3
